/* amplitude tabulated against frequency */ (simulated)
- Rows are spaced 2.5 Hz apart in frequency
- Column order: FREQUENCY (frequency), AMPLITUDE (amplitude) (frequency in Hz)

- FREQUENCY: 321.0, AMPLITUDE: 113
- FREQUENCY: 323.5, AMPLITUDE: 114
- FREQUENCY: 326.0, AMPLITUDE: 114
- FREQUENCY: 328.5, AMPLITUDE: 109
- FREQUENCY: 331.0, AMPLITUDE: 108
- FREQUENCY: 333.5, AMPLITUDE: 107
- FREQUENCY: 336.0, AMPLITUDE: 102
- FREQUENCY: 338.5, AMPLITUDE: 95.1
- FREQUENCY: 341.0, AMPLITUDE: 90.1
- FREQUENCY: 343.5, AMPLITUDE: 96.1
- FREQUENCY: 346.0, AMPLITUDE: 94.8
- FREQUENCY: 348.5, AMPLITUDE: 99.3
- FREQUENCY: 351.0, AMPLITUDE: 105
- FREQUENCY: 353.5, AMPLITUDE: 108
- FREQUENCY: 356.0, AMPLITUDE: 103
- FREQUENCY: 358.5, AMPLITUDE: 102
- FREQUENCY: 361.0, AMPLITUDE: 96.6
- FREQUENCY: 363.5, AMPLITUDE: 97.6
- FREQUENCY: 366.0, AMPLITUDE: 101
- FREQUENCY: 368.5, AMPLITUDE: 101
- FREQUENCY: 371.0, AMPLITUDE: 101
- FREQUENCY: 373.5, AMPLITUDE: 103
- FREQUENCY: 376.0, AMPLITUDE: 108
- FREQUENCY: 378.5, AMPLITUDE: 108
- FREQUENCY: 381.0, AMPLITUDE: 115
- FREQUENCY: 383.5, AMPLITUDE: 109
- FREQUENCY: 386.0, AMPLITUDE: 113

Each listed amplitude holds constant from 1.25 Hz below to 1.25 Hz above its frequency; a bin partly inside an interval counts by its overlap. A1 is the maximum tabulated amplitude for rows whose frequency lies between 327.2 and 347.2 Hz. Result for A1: 109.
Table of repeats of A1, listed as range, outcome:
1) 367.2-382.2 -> 115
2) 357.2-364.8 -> 102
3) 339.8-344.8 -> 96.1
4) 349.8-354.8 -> 108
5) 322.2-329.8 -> 114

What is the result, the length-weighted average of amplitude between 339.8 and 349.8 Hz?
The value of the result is 95.1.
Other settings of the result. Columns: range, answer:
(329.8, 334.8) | 107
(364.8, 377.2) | 103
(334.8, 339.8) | 98.4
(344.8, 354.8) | 102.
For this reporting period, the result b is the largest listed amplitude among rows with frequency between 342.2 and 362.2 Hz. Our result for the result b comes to 108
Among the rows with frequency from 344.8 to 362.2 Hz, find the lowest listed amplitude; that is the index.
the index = 94.8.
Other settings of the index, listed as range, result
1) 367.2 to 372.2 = 101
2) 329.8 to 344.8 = 90.1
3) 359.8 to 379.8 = 96.6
